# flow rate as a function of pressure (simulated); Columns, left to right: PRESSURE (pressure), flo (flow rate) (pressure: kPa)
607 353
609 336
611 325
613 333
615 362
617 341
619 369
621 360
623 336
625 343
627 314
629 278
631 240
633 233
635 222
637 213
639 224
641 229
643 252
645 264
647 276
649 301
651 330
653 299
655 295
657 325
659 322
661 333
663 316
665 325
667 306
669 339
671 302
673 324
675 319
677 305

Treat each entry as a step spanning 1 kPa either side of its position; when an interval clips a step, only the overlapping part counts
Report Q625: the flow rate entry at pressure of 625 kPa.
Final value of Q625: 343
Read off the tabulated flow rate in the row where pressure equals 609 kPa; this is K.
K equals 336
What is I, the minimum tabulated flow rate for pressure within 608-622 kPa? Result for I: 325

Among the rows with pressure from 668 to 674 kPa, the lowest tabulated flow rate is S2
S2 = 302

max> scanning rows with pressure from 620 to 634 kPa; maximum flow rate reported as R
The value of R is 360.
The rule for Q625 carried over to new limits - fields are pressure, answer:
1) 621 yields 360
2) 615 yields 362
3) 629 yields 278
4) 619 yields 369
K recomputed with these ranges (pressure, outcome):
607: 353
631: 240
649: 301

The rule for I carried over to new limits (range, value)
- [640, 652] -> 229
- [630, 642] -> 213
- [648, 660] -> 295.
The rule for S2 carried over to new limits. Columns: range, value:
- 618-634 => 233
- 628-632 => 240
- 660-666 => 316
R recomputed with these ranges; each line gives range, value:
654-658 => 325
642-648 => 276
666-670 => 339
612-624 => 369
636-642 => 229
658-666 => 333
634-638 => 222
